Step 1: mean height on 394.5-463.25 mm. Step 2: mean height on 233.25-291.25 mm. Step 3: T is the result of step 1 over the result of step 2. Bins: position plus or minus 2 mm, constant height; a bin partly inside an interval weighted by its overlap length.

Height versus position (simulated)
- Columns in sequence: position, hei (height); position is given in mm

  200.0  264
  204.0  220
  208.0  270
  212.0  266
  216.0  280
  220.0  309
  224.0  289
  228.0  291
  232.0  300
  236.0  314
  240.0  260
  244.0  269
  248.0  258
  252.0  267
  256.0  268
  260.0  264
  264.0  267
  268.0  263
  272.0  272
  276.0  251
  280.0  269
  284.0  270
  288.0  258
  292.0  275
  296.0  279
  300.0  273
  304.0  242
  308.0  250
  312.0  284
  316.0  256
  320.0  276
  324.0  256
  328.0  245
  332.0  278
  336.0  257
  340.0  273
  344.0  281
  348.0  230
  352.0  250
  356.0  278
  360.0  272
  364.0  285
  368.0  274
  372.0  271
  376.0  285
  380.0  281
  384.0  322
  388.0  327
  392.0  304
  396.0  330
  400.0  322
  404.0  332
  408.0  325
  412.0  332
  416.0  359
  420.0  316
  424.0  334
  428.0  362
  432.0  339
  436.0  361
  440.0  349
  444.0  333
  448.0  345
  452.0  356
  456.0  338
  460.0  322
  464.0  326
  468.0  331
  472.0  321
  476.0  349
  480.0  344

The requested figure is 1.26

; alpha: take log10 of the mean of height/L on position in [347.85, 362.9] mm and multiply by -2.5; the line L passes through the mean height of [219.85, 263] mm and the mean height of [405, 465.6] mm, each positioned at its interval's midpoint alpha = 0.20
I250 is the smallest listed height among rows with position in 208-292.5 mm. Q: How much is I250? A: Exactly 251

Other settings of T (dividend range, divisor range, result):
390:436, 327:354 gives 1.28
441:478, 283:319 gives 1.27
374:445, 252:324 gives 1.24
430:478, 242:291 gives 1.28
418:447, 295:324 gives 1.29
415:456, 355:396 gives 1.18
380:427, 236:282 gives 1.22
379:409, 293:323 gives 1.20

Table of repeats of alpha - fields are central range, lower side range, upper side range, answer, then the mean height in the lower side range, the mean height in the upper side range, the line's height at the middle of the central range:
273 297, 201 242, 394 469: 0.12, 280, 338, 297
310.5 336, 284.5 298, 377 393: 0.07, 271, 307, 283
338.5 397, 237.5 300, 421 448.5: 0.11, 267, 345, 313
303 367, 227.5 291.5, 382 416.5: 0.14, 271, 327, 301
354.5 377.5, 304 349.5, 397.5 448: 0.06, 262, 339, 293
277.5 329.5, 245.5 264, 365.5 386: 0.04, 265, 287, 273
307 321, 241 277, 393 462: 0.08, 265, 338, 289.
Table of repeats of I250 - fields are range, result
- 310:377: 230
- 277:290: 258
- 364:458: 271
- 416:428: 316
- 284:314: 242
